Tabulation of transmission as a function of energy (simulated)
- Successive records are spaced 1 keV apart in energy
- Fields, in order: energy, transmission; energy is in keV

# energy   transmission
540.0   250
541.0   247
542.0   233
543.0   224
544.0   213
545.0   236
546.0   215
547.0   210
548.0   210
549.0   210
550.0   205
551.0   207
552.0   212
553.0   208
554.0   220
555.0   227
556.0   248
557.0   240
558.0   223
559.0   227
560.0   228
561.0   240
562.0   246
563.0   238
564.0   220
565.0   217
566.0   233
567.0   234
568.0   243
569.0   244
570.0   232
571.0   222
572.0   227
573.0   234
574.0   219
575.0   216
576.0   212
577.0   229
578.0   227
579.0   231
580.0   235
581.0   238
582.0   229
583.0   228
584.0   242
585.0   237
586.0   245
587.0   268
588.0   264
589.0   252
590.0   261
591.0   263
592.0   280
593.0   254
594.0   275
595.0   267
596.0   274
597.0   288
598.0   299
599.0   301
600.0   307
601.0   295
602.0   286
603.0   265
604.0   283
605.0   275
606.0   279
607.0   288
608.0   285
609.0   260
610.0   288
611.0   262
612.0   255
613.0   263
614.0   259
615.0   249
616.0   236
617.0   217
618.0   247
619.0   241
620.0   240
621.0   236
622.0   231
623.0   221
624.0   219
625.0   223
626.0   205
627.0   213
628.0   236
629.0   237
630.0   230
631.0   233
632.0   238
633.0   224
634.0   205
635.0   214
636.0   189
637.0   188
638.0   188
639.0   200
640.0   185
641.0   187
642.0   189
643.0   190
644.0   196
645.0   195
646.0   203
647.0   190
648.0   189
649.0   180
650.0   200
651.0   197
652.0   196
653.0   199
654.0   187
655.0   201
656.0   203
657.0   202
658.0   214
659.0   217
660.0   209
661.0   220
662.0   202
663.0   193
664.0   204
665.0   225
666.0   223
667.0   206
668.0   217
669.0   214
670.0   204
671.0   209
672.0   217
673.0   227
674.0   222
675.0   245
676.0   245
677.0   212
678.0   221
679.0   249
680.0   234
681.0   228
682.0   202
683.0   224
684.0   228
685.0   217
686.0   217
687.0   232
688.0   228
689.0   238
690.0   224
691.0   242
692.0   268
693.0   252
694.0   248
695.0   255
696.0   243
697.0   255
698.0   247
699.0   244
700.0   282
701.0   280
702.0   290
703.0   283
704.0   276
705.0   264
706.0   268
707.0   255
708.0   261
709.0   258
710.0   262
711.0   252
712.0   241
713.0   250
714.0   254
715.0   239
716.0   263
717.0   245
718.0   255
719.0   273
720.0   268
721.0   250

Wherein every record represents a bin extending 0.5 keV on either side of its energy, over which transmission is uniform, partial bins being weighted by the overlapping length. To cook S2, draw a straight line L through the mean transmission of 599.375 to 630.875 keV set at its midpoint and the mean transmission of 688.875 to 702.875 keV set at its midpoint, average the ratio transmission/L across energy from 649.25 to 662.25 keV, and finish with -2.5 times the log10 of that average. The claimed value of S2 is 0.244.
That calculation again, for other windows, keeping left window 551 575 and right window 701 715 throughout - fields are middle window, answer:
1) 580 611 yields -0.14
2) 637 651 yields 0.28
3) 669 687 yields 0.14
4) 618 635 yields 0.08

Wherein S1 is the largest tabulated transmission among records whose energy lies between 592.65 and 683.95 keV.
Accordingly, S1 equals 307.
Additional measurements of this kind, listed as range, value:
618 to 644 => 247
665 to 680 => 249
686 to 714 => 290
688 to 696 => 268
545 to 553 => 236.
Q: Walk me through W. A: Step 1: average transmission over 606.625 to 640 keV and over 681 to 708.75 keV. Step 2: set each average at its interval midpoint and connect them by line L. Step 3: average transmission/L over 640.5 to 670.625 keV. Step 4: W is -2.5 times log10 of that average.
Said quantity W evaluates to 0.19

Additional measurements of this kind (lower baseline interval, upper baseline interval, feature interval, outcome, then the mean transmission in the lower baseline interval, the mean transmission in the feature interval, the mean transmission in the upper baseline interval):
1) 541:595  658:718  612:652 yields 0.098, 233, 215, 238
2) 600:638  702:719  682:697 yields 0.086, 244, 236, 259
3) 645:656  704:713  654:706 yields -0.019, 195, 231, 258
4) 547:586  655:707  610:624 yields -0.064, 227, 244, 233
